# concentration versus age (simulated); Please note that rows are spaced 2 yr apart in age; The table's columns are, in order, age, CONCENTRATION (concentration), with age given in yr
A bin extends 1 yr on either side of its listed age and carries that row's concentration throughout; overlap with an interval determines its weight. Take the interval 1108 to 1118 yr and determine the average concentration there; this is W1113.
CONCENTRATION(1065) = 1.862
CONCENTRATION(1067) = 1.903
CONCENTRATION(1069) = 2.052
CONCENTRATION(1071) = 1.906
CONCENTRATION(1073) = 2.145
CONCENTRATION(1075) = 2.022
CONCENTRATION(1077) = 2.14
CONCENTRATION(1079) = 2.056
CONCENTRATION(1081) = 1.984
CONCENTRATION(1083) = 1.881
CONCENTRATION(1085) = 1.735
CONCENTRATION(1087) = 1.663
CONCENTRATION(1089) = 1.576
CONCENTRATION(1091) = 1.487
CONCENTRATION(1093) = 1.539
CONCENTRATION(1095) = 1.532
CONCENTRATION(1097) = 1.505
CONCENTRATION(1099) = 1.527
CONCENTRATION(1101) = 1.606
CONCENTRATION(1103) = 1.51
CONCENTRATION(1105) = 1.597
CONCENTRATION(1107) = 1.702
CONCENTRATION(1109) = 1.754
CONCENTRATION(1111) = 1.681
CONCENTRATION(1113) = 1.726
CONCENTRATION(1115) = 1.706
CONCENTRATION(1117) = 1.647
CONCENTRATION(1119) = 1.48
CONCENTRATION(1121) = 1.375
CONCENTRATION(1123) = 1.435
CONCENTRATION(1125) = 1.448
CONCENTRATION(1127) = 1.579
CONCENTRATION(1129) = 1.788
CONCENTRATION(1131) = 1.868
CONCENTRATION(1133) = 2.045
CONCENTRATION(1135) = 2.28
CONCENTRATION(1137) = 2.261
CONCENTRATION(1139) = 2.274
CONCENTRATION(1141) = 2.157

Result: 1.7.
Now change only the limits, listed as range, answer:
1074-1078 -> 2.08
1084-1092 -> 1.62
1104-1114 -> 1.69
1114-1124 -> 1.53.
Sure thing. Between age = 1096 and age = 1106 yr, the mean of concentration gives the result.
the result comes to 1.55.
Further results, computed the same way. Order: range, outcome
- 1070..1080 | 2.05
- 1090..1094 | 1.51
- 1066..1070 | 1.98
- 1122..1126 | 1.44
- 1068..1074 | 2.03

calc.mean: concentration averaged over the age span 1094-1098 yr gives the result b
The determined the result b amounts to 1.52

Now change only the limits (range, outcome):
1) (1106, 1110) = 1.73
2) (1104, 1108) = 1.65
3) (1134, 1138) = 2.27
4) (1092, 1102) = 1.54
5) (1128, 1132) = 1.83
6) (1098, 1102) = 1.57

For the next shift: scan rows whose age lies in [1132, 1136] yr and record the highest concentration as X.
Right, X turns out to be 2.28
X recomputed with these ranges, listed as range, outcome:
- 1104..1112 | 1.754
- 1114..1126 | 1.706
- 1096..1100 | 1.527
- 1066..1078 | 2.145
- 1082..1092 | 1.881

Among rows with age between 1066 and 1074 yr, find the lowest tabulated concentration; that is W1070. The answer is 1.903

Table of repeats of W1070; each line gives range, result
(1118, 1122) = 1.375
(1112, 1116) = 1.706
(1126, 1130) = 1.579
